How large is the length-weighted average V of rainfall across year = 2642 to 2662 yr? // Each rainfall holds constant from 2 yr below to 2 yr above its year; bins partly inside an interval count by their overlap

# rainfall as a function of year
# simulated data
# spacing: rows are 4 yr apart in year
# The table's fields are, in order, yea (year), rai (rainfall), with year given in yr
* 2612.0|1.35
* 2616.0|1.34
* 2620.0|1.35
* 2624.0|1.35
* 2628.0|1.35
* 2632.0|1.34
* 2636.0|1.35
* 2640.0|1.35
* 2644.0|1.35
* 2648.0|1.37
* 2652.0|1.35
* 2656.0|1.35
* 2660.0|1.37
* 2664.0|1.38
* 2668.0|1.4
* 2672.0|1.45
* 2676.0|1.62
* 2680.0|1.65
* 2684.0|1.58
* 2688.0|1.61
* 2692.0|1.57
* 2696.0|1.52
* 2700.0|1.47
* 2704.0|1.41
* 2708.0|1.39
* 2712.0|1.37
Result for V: 1.36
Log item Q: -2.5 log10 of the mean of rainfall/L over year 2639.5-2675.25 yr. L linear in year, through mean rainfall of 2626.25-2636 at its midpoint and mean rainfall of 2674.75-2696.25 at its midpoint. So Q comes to 0.063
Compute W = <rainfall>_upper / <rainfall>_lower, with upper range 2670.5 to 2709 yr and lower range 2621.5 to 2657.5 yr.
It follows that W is 1.13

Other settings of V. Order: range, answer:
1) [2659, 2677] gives 1.44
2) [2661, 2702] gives 1.52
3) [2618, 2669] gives 1.36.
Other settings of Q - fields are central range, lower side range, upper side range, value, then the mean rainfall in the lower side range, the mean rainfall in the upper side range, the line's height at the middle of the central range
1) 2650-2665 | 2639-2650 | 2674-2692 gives 0.06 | 1.36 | 1.61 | 1.44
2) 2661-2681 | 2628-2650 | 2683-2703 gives -0.02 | 1.35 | 1.54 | 1.46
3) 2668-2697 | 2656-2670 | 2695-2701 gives -0.09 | 1.38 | 1.5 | 1.44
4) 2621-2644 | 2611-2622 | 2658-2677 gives 0.02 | 1.35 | 1.43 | 1.37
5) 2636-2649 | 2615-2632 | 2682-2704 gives 0.03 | 1.35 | 1.54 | 1.4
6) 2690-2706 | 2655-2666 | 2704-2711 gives -0.08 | 1.37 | 1.39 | 1.39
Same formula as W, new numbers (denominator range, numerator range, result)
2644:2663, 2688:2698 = 1.15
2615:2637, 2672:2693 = 1.18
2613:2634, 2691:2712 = 1.08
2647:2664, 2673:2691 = 1.18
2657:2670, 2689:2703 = 1.10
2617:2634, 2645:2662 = 1.01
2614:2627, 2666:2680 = 1.12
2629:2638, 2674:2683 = 1.21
